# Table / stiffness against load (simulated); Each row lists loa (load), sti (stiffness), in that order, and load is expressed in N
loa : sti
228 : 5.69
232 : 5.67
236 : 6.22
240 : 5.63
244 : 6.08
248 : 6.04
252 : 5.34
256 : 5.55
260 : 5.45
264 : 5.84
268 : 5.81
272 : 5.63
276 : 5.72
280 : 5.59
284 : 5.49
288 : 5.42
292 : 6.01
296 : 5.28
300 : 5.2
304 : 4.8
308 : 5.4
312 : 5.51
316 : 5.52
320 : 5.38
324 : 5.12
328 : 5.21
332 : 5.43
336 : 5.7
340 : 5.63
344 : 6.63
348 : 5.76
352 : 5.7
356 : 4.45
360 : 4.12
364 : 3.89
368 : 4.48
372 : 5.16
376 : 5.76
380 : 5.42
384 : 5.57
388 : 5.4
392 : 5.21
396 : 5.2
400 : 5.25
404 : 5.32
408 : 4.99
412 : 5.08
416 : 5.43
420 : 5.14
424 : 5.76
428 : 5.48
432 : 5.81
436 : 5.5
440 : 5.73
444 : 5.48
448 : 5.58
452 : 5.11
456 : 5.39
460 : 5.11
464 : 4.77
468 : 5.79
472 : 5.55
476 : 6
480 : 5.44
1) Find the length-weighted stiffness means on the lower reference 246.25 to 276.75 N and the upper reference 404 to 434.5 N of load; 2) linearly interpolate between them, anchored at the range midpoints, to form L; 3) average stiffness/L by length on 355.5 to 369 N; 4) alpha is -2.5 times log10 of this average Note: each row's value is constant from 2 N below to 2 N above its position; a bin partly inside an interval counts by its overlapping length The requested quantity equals 0.29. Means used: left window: 5.67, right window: 5.38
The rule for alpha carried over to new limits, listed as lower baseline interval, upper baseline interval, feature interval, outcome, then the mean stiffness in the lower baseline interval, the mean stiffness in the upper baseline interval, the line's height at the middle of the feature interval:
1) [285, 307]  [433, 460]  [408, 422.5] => 0.05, 5.35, 5.45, 5.43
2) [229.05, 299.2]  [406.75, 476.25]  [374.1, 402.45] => 0.02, 5.68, 5.42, 5.5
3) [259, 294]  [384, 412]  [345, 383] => 0.07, 5.67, 5.24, 5.36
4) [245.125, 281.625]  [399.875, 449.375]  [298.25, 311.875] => 0.09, 5.67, 5.43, 5.61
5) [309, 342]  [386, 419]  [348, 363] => 0.11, 5.44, 5.23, 5.36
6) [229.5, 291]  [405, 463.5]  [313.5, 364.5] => 0.05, 5.7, 5.38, 5.56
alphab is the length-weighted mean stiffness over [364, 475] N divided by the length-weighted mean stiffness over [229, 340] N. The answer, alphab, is 0.96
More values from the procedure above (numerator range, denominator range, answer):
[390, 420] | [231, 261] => 0.90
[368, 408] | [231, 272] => 0.92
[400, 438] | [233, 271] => 0.93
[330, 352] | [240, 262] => 1.02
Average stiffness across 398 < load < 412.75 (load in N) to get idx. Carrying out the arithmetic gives 5.17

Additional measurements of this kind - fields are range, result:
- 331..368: 5.21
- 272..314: 5.45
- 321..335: 5.29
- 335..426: 5.26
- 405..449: 5.45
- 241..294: 5.69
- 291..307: 5.28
